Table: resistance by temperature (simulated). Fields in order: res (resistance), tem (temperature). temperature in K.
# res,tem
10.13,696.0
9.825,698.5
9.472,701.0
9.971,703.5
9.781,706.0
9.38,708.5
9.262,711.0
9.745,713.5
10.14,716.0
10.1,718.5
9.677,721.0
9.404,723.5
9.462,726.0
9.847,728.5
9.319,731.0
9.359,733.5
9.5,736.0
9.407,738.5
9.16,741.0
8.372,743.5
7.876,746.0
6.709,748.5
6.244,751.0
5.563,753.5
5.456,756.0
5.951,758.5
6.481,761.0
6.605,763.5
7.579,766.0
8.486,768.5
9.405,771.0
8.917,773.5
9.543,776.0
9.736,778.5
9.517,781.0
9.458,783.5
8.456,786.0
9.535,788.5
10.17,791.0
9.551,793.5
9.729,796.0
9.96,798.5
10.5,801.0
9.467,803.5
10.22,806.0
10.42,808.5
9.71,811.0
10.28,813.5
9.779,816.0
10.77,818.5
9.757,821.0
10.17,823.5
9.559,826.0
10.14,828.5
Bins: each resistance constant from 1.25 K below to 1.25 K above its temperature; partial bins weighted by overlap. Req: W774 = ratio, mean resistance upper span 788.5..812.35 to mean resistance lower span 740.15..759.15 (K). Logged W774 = 1.44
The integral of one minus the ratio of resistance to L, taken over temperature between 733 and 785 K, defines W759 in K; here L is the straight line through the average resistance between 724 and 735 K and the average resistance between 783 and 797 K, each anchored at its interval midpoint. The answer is 7.9 K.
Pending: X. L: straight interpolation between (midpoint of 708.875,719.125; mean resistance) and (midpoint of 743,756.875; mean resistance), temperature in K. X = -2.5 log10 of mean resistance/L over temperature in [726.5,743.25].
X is -0.18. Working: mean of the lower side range 9.76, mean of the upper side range 6.65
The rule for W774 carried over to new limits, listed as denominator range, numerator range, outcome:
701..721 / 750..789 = 0.81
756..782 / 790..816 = 1.24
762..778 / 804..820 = 1.20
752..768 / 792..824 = 1.57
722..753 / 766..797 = 1.07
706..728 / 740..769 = 0.72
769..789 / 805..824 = 1.09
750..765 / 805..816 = 1.67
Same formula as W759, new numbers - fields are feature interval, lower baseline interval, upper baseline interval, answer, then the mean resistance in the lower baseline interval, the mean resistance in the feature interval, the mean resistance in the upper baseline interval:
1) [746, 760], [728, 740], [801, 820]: 5.03 K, 9.46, 6.16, 10.1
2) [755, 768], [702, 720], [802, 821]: 4.41 K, 9.76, 6.55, 10.1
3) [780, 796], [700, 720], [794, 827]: 0.78 K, 9.73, 9.47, 10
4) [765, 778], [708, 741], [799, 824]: 1.31 K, 9.57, 8.86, 10.1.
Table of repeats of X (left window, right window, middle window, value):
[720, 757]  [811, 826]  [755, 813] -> 0.05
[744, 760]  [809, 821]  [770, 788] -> -0.17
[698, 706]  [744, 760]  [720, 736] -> -0.19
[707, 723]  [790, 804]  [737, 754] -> 0.25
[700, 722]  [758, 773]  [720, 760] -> 0.06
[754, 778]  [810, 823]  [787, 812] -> -0.08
